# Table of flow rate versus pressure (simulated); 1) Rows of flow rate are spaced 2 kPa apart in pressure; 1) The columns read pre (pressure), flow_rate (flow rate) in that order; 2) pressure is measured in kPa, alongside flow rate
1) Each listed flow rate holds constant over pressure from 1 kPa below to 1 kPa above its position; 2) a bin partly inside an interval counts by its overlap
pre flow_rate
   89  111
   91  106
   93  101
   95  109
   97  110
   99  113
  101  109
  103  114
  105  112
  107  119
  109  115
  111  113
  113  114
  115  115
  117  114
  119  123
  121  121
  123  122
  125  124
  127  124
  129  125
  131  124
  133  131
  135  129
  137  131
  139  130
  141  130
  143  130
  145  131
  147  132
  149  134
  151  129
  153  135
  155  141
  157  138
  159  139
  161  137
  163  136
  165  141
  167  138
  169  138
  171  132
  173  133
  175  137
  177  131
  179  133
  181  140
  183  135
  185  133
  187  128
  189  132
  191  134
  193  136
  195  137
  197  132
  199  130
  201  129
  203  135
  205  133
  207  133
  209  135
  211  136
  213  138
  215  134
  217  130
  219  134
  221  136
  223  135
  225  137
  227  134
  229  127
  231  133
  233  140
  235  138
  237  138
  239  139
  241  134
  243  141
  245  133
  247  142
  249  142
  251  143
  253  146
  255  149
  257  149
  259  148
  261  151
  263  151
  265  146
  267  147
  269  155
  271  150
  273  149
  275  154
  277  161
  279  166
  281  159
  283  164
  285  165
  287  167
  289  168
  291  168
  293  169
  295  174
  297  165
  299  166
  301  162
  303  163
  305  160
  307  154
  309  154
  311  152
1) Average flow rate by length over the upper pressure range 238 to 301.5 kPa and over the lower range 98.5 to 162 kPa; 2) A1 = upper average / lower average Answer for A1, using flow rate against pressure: 1.2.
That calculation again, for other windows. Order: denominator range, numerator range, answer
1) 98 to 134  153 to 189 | 1.15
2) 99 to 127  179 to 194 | 1.15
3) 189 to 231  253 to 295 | 1.17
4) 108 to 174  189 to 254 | 1.05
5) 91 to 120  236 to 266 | 1.27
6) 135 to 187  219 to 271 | 1.05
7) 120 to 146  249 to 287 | 1.20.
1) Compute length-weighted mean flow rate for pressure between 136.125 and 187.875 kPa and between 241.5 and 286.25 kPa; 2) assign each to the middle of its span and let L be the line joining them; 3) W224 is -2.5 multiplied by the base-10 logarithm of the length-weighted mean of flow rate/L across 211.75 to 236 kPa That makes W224 0.07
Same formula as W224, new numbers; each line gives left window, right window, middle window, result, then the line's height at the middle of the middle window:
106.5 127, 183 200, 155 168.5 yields -0.09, 127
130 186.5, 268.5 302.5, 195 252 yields 0.10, 149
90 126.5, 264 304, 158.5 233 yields 0.02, 137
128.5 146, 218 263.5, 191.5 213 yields 0.02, 136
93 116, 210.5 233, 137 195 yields -0.09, 124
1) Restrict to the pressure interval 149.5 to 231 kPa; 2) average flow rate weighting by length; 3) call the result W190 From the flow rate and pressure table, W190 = 135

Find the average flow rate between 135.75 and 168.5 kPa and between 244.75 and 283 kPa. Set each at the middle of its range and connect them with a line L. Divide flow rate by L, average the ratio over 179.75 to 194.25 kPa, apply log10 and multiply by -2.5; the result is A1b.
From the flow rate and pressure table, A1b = 0.04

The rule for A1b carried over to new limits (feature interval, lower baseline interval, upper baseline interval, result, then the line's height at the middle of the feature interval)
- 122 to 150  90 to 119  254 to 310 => -0.070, 120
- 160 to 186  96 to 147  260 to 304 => -0.017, 134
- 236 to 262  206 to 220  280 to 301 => 0.048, 149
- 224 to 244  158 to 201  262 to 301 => 0.094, 148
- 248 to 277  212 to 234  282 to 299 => 0.034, 154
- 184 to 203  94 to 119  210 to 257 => -0.020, 130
